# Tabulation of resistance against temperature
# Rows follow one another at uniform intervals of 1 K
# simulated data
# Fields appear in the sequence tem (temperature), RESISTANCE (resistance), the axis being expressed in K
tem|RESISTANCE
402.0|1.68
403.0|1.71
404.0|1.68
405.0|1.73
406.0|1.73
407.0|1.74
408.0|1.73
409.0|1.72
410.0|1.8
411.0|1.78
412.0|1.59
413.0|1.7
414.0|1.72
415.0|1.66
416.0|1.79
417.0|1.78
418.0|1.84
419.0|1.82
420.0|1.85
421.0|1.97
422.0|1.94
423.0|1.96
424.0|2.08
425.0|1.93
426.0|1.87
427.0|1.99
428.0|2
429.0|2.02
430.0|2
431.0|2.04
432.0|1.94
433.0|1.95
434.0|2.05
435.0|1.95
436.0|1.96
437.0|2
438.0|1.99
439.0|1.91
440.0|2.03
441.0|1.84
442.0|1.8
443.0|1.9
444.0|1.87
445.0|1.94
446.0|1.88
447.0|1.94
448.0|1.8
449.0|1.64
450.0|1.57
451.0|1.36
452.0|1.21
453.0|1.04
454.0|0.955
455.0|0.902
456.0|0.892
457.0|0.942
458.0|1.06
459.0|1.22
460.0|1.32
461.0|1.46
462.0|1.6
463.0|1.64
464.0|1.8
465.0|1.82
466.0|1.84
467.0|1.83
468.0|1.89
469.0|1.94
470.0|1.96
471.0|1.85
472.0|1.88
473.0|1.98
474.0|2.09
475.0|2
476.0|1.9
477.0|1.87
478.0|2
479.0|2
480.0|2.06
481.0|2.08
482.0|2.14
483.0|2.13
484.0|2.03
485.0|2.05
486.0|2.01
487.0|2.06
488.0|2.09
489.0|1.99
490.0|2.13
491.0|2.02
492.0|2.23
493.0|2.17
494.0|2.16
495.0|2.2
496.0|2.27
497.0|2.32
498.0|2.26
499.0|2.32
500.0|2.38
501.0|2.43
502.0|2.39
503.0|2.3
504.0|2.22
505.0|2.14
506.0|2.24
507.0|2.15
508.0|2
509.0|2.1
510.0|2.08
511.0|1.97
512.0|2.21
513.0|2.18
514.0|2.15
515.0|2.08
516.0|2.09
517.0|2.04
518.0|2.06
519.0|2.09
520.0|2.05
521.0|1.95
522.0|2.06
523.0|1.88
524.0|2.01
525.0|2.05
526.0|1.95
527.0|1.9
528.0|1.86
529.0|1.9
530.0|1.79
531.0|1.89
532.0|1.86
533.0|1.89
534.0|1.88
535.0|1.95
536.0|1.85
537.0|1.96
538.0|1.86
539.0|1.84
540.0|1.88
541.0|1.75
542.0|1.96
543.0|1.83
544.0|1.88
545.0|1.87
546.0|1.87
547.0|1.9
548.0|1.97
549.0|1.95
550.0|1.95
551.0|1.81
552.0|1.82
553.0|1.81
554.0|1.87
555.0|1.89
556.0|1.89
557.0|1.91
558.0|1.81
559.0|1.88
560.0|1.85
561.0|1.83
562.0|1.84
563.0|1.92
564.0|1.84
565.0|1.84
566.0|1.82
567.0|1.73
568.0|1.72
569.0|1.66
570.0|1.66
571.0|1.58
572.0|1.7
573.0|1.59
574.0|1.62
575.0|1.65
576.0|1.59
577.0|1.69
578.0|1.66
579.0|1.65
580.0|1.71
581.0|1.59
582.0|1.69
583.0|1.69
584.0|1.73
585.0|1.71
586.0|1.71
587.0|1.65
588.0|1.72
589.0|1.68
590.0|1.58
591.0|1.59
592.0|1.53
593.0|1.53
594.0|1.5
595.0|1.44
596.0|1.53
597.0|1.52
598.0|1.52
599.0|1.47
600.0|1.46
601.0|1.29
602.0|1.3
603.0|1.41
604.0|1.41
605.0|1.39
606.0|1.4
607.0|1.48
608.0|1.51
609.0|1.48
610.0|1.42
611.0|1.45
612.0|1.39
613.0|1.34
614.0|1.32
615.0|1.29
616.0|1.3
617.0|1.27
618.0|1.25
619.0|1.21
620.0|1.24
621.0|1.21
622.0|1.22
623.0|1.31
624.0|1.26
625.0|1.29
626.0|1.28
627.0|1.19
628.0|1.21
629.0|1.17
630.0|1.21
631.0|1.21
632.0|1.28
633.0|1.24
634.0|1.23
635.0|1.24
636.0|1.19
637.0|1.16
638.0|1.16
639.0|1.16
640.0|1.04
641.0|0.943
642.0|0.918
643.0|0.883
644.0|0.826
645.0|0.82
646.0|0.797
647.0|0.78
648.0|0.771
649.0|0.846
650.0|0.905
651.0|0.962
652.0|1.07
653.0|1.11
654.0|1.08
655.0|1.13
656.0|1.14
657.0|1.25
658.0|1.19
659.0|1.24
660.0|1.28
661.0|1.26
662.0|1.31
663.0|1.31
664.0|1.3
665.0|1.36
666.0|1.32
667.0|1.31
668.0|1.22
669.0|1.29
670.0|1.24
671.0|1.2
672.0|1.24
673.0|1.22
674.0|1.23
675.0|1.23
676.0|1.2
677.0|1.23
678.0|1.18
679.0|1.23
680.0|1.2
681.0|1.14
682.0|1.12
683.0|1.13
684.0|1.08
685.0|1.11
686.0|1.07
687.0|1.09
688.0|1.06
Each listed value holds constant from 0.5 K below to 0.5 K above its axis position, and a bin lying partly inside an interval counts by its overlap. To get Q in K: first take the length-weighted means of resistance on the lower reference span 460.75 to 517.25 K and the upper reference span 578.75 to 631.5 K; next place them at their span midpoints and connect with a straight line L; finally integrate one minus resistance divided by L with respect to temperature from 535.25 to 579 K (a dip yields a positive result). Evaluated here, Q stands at -3.0 K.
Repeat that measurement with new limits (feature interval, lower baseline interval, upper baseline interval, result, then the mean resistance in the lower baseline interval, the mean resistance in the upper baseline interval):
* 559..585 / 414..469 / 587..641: -5.0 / 1.73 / 1.35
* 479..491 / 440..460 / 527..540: -3.1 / 1.47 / 1.88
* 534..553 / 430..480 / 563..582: -2.0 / 1.73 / 1.69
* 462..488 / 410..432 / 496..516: 1.7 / 1.87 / 2.21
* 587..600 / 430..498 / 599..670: -1.8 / 1.83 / 1.21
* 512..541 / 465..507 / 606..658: -2.0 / 2.09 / 1.17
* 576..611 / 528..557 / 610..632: -1.5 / 1.88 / 1.27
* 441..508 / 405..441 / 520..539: 0.9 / 1.88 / 1.92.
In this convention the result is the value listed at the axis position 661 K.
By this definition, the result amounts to 1.26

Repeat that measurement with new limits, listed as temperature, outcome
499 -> 2.32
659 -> 1.24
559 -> 1.88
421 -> 1.97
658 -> 1.19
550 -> 1.95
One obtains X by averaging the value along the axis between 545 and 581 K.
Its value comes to 1.78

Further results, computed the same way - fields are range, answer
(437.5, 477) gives 1.66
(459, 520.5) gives 2.04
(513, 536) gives 1.97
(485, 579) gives 1.96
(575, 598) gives 1.62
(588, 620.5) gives 1.43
